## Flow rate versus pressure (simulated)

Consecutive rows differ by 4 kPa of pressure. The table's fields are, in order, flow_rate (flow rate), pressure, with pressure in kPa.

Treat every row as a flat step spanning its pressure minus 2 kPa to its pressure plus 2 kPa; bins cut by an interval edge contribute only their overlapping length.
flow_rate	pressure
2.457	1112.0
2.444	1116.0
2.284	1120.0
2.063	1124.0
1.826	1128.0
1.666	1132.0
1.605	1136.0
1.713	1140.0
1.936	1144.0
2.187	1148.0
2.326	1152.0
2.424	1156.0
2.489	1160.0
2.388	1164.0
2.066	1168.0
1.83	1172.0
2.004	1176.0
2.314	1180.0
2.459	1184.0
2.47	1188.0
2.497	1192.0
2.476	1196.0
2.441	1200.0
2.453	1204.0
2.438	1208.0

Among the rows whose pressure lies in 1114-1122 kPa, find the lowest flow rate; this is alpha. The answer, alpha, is 2.284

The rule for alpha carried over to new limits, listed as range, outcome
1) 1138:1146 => 1.713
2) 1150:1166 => 2.326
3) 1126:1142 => 1.605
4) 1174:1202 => 2.004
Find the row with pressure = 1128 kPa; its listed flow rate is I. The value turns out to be 1.826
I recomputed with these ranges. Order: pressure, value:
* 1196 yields 2.476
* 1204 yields 2.453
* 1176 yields 2.004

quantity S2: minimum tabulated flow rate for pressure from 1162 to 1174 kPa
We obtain 1.83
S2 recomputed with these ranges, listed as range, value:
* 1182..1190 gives 2.459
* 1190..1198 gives 2.476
